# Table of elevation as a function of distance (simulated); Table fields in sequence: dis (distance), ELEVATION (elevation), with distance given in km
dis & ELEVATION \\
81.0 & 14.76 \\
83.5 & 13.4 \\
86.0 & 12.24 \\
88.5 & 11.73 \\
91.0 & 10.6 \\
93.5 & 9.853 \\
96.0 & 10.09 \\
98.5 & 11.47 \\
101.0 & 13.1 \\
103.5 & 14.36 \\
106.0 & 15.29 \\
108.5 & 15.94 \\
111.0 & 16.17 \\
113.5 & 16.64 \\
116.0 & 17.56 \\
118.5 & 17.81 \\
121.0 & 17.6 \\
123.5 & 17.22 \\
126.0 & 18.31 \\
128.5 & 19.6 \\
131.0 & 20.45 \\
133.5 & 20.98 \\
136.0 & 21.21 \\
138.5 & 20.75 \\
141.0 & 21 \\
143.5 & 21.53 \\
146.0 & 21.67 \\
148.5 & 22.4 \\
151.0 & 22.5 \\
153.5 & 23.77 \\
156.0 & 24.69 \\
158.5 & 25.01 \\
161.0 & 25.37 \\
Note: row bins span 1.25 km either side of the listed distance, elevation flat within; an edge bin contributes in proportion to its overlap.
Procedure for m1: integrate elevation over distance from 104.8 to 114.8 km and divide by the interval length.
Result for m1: 16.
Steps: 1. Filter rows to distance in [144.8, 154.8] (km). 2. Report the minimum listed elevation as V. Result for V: 21.67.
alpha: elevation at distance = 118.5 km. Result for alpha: 17.81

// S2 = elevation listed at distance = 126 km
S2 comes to 18.31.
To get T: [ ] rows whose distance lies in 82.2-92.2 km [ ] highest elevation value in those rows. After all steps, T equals 13.4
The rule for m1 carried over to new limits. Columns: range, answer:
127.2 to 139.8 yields 20.6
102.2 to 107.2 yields 14.8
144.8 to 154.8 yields 22.6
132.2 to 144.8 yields 21.1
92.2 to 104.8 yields 11.8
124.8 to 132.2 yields 19.5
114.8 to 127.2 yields 17.7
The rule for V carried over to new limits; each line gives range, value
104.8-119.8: 15.29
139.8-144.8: 21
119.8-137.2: 17.22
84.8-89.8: 11.73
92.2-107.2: 9.853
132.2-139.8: 20.75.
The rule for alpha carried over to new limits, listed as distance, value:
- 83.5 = 13.4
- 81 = 14.76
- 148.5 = 22.4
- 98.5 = 11.47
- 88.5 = 11.73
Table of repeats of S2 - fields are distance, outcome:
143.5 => 21.53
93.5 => 9.853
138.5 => 20.75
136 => 21.21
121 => 17.6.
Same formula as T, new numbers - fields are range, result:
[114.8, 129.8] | 19.6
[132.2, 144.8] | 21.53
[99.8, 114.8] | 16.64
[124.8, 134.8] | 20.98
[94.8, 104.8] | 14.36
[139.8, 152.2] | 22.5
